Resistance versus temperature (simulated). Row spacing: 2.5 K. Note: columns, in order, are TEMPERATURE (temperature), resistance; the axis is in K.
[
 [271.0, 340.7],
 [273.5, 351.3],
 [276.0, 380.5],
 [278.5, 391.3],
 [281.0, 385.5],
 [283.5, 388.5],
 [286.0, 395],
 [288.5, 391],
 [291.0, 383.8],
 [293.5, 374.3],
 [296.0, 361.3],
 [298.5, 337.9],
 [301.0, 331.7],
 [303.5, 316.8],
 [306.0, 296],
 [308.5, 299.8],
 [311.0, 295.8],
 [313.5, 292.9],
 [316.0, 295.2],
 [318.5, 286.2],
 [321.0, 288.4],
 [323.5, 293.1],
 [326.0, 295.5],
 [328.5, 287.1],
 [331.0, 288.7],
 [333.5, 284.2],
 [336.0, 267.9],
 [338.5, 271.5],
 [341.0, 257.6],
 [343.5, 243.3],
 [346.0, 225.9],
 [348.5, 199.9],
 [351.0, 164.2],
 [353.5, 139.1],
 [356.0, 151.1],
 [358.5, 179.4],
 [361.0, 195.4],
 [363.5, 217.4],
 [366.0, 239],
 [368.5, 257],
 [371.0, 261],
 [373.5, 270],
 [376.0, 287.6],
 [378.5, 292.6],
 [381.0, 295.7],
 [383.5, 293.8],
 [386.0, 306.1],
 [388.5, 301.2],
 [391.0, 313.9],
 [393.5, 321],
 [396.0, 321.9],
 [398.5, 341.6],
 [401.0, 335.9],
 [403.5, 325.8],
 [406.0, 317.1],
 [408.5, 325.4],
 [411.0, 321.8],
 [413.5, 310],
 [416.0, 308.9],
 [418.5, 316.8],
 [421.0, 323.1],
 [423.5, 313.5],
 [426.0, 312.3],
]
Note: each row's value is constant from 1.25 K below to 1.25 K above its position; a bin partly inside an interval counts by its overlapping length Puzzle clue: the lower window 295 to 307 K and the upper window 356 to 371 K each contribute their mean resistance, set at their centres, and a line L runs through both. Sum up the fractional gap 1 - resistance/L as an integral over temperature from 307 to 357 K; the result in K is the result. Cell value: 3.23 K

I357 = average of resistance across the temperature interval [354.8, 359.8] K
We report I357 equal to 166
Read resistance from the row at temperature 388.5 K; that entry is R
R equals 301.2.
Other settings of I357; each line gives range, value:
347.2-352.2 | 183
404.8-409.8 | 321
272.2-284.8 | 379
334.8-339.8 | 270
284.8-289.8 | 393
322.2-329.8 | 292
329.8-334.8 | 286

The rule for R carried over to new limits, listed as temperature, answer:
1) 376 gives 287.6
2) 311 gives 295.8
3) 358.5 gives 179.4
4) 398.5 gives 341.6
